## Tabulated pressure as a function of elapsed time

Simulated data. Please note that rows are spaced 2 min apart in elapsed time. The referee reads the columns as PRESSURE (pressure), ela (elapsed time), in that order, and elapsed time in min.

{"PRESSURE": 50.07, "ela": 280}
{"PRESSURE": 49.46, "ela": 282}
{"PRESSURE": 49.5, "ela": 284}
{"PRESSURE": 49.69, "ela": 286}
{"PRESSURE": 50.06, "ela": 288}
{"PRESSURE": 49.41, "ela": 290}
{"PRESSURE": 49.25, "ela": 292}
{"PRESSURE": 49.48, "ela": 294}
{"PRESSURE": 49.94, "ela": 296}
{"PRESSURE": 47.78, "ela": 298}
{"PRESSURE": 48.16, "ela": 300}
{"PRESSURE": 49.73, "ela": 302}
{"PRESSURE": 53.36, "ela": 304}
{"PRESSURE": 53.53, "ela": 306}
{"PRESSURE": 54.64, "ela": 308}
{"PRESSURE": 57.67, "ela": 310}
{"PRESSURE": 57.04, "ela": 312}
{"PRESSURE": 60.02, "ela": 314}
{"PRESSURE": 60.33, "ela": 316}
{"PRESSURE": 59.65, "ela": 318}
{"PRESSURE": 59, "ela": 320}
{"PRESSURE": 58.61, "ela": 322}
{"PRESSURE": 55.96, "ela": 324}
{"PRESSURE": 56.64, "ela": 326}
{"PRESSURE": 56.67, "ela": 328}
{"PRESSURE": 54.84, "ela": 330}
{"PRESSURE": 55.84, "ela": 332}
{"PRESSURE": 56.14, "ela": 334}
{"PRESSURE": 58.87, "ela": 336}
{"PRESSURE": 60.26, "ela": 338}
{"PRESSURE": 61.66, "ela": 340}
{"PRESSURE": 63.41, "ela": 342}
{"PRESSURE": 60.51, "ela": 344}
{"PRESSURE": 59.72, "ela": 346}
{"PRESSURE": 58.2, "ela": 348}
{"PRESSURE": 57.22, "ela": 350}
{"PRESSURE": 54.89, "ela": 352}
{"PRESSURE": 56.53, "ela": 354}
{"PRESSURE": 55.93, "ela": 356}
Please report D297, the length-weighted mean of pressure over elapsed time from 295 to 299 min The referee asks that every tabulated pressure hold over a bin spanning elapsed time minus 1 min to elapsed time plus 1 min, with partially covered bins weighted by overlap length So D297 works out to 48.9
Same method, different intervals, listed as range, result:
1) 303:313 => 55.2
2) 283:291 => 49.7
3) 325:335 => 56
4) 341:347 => 61.2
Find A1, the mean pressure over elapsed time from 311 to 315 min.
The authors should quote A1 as 58.5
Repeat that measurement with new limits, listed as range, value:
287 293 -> 49.6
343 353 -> 58.1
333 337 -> 57.5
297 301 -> 48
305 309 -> 54.1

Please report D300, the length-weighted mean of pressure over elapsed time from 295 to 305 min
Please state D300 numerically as 49.8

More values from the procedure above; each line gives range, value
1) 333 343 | 60.1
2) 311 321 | 59.2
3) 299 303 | 48.9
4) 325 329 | 56.7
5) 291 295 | 49.4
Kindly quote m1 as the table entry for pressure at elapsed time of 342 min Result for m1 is 63.41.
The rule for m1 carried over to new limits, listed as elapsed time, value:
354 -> 56.53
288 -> 50.06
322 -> 58.61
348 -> 58.2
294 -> 49.48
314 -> 60.02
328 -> 56.67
